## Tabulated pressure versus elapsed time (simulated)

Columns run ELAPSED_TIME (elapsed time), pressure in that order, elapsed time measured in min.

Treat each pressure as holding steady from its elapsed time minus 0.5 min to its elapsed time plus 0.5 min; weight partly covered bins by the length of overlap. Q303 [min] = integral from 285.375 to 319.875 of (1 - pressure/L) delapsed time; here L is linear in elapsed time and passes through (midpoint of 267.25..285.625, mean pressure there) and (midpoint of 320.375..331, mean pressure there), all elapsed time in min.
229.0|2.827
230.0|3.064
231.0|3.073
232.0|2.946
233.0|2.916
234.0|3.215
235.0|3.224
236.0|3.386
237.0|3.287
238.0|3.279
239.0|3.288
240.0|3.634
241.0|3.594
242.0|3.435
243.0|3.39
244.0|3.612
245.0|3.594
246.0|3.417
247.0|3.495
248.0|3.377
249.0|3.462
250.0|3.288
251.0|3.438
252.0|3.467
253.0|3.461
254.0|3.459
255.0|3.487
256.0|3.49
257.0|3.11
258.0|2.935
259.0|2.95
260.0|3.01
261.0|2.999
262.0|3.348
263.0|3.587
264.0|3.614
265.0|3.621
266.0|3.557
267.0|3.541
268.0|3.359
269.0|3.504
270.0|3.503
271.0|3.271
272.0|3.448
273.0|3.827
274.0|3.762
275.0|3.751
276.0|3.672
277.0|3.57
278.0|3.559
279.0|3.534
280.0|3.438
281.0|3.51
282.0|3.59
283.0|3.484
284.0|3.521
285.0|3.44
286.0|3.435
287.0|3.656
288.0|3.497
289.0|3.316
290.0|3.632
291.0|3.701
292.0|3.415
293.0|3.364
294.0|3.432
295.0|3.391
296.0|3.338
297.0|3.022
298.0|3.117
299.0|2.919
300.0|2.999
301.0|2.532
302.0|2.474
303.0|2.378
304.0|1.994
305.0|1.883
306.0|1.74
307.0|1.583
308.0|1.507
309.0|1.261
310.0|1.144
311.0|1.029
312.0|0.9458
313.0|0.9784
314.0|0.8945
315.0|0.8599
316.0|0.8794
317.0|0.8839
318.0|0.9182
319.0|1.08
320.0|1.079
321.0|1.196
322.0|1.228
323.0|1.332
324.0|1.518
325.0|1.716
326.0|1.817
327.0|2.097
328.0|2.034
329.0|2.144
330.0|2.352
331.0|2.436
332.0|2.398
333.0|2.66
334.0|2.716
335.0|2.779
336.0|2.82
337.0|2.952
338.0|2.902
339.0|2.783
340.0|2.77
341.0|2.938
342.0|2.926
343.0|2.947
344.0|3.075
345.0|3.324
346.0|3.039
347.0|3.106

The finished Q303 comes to 5.8 min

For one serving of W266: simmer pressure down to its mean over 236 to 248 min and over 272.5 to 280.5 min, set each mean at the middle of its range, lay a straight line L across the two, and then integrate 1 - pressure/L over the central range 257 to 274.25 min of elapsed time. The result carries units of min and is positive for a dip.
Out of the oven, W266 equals 0.9 min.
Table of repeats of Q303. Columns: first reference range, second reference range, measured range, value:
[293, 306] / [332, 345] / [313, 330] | 8.7 min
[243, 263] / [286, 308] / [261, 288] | -3.5 min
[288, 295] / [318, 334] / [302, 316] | 6.6 min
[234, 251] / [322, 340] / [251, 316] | -0.7 min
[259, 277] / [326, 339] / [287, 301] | -1.0 min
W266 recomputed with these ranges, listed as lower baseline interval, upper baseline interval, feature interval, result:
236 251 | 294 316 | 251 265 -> -1.0 min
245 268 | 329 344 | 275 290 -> -1.7 min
